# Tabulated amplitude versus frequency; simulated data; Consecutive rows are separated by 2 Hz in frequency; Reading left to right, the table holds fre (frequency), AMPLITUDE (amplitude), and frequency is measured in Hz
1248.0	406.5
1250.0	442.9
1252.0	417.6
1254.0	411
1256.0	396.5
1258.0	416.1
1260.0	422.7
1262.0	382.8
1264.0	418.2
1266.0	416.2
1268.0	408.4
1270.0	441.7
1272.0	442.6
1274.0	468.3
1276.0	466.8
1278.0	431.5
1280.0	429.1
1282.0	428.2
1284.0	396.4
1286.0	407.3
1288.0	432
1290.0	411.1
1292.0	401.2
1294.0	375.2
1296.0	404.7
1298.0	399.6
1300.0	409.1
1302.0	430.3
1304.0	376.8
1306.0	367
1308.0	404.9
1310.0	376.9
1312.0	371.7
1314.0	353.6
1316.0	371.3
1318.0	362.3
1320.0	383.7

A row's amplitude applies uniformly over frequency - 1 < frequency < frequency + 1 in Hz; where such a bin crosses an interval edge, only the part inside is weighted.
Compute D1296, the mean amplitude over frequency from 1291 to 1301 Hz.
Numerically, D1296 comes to 398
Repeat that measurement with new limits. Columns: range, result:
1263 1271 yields 421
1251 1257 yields 408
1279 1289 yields 419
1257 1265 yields 410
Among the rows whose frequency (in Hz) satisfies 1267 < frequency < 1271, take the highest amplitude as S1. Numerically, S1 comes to 441.7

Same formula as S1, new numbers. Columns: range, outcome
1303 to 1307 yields 376.8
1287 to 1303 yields 432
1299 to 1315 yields 430.3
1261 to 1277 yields 468.3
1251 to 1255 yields 417.6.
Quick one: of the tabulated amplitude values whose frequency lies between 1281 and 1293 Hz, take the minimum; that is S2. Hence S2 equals 396.4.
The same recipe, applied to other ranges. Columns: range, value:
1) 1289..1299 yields 375.2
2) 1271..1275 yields 442.6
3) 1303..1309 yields 367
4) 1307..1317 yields 353.6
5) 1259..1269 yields 382.8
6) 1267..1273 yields 408.4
